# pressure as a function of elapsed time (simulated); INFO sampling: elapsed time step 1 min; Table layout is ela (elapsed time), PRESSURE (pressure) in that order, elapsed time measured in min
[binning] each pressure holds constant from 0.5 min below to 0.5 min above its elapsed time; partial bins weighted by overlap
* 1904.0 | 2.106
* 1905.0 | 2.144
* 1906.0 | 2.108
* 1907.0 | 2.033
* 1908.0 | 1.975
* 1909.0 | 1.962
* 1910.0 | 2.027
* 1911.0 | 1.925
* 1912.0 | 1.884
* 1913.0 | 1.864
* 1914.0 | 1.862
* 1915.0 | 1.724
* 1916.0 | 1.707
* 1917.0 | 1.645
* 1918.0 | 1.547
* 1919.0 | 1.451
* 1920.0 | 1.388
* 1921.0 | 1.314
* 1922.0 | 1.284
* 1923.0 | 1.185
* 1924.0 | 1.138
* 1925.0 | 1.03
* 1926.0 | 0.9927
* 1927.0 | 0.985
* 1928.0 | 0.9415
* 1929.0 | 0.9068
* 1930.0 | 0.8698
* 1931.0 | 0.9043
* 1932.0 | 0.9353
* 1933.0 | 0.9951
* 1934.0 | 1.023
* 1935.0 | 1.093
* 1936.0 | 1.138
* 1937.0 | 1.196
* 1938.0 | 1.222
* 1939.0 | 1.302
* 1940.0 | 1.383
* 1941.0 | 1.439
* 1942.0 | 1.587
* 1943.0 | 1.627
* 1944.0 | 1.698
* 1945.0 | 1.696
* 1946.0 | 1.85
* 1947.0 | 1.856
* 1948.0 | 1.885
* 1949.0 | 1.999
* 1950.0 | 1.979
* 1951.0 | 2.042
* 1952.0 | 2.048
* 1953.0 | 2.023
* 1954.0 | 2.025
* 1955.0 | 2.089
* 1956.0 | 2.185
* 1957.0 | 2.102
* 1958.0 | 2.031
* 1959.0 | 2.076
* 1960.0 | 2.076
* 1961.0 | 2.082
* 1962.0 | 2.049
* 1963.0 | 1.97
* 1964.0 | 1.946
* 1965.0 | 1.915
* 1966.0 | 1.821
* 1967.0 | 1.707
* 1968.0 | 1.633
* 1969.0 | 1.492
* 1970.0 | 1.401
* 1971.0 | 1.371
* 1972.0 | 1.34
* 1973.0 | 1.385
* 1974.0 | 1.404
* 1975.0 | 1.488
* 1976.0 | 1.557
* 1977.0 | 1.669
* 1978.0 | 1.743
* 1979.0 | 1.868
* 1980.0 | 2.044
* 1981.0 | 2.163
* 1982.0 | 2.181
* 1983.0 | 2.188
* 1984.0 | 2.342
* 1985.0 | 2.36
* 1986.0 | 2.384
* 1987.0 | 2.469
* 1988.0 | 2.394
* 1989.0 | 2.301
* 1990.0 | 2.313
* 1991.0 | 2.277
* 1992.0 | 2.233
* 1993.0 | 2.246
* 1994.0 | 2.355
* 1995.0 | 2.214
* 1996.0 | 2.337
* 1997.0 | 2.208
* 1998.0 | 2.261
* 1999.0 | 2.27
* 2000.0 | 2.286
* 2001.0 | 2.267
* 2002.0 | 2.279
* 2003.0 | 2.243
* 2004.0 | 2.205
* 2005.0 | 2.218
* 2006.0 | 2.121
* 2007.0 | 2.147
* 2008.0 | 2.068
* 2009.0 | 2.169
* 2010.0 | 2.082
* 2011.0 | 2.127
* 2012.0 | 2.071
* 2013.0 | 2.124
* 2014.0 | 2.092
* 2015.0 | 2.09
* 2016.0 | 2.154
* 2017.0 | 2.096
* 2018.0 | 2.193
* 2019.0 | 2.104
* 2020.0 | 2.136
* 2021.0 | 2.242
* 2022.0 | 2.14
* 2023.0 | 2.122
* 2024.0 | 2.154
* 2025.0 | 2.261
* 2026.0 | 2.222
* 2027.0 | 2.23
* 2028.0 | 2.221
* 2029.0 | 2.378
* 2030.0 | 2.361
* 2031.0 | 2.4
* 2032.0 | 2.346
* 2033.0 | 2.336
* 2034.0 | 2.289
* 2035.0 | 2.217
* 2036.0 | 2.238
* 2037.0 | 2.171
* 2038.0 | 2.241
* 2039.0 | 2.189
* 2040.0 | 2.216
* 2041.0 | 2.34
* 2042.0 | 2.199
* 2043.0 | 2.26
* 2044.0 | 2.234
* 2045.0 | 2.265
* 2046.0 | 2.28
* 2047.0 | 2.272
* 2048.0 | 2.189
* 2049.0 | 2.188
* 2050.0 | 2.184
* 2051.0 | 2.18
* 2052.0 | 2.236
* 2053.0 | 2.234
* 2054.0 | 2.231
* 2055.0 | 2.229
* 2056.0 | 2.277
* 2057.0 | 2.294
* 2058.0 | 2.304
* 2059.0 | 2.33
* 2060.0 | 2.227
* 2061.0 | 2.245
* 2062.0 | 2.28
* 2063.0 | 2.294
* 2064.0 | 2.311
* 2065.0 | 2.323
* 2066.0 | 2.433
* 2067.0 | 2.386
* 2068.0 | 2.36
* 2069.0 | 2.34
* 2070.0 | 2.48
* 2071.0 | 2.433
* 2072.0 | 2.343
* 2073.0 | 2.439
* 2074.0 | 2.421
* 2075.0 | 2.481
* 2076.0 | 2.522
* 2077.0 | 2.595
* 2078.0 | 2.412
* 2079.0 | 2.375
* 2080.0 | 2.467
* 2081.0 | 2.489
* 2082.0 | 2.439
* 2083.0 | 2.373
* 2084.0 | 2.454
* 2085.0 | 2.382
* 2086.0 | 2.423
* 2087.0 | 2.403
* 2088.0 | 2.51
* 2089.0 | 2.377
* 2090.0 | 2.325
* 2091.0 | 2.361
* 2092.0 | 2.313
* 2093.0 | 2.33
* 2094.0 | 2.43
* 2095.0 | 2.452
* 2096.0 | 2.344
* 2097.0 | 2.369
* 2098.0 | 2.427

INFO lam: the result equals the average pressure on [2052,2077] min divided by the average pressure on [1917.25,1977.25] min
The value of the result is 1.52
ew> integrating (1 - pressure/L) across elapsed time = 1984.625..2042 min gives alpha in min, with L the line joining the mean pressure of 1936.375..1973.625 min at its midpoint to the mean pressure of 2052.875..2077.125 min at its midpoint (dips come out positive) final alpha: -4.4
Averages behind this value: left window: 1.77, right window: 2.35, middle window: 2.23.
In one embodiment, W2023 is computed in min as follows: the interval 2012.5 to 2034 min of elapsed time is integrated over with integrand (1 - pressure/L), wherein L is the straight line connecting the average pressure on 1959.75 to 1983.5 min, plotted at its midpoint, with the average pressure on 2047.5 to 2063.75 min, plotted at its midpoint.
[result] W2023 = -1.6 min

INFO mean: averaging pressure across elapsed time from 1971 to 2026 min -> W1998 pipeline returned 2.11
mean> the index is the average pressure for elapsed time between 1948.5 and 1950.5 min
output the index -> 1.99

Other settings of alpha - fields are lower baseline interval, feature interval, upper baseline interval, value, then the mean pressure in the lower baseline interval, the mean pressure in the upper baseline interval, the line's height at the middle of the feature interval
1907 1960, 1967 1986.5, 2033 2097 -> 0.4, 1.57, 2.33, 1.82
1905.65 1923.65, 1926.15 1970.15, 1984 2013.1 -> 7.3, 1.71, 2.25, 1.92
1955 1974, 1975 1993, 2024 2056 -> -1.9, 1.81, 2.25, 1.92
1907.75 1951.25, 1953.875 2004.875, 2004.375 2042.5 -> -4.8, 1.46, 2.2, 1.85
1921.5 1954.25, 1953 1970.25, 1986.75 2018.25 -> -2.4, 1.4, 2.21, 1.7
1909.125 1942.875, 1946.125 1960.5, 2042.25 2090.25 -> -4.6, 1.34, 2.34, 1.54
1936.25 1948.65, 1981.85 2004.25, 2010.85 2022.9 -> -4.0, 1.56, 2.13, 1.95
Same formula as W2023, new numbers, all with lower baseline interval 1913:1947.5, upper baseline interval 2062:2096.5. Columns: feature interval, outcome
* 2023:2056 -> -2.1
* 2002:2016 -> -1.8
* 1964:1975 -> 0.3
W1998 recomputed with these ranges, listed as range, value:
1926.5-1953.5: 1.43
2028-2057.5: 2.26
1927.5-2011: 1.85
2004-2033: 2.18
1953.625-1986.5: 1.88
